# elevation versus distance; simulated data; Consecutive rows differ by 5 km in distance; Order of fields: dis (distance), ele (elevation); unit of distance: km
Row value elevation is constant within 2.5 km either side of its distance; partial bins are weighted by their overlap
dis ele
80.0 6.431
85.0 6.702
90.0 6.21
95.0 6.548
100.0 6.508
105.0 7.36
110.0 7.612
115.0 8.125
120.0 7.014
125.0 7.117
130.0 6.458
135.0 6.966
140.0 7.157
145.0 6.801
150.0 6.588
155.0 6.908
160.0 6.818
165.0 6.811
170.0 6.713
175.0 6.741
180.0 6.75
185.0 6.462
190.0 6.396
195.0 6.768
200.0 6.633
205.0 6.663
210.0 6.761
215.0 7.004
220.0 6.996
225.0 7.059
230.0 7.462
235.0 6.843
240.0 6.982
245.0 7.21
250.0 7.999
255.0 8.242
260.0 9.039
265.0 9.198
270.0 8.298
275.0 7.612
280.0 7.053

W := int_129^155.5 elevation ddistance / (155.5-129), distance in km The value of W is 6.83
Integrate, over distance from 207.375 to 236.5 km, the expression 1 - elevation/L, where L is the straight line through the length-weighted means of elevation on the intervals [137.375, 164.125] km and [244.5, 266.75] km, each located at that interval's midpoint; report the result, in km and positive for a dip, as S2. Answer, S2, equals 3.3 km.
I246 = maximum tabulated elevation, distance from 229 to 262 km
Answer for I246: 9.039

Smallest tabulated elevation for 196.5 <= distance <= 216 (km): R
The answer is 6.633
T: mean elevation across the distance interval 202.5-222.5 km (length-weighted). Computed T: 6.86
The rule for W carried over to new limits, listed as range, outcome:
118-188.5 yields 6.8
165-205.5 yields 6.65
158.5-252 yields 6.89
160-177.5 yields 6.76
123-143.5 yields 6.91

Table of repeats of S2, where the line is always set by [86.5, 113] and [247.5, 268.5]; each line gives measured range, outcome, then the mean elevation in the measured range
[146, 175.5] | 3.0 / 6.77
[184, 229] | 7.0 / 6.78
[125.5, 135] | 0.6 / 6.73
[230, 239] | 1.4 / 7.04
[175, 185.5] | 1.5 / 6.67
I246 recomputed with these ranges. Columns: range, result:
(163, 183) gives 6.811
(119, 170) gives 7.157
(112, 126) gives 8.125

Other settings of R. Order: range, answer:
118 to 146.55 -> 6.458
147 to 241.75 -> 6.396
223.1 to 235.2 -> 6.843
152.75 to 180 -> 6.713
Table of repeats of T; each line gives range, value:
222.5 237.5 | 7.12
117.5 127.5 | 7.07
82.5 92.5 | 6.46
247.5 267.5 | 8.62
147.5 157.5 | 6.75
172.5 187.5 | 6.65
